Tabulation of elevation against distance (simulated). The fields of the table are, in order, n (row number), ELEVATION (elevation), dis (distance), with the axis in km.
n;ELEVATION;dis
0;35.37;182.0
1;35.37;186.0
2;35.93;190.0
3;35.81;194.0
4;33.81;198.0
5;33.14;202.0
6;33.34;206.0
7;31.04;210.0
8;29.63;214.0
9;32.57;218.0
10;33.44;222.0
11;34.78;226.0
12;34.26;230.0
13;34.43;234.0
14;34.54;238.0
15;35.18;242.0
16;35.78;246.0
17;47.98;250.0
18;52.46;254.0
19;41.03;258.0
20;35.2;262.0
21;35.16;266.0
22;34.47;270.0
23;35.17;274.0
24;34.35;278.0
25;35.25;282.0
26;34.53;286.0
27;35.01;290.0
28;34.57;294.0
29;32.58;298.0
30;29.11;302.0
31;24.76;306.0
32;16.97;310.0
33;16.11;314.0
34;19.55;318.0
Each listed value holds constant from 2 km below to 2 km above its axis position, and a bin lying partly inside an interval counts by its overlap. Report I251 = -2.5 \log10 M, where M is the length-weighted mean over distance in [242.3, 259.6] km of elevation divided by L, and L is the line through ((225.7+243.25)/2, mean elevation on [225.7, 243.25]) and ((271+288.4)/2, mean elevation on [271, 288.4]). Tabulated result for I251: -0.25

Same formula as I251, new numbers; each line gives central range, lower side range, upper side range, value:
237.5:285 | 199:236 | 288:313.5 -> -0.24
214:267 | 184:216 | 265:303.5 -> -0.10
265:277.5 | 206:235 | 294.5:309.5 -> -0.16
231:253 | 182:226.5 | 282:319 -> -0.22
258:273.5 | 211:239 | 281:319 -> -0.18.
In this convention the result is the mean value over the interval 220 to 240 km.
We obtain 34.3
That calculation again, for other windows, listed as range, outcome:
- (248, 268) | 42.4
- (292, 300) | 33.6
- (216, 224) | 33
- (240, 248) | 35.5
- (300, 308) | 26.9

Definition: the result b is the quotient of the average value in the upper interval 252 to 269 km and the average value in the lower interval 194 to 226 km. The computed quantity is 1.24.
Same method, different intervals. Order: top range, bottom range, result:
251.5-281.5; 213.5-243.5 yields 1.13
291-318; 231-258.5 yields 0.64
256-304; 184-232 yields 1.03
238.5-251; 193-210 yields 1.14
